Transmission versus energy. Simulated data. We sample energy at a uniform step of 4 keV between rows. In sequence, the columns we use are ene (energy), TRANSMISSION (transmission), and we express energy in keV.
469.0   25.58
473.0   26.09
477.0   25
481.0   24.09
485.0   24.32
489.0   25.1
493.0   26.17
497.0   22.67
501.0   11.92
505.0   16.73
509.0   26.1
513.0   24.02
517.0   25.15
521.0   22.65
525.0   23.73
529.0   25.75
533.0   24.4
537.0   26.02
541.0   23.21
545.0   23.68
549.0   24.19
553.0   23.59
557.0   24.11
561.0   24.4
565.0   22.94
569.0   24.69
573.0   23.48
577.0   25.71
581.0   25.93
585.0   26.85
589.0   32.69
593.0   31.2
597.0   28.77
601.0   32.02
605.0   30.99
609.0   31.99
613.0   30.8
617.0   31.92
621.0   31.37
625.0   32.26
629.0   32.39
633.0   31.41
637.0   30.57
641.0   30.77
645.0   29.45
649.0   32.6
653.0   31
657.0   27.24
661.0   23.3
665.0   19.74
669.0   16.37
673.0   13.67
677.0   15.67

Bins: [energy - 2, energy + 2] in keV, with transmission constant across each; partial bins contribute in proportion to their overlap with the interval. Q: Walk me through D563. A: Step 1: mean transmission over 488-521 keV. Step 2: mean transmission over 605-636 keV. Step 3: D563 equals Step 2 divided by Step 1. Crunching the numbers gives 1.43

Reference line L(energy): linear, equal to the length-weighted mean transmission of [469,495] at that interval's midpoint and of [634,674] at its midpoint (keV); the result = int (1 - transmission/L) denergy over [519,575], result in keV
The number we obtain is 3.1 keV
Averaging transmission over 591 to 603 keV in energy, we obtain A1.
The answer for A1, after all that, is 30.7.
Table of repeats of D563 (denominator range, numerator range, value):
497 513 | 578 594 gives 1.48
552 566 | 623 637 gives 1.33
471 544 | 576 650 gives 1.30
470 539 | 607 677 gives 1.18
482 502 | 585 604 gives 1.36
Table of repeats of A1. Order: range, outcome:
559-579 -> 24.2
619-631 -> 32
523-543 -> 24.6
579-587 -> 26.4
